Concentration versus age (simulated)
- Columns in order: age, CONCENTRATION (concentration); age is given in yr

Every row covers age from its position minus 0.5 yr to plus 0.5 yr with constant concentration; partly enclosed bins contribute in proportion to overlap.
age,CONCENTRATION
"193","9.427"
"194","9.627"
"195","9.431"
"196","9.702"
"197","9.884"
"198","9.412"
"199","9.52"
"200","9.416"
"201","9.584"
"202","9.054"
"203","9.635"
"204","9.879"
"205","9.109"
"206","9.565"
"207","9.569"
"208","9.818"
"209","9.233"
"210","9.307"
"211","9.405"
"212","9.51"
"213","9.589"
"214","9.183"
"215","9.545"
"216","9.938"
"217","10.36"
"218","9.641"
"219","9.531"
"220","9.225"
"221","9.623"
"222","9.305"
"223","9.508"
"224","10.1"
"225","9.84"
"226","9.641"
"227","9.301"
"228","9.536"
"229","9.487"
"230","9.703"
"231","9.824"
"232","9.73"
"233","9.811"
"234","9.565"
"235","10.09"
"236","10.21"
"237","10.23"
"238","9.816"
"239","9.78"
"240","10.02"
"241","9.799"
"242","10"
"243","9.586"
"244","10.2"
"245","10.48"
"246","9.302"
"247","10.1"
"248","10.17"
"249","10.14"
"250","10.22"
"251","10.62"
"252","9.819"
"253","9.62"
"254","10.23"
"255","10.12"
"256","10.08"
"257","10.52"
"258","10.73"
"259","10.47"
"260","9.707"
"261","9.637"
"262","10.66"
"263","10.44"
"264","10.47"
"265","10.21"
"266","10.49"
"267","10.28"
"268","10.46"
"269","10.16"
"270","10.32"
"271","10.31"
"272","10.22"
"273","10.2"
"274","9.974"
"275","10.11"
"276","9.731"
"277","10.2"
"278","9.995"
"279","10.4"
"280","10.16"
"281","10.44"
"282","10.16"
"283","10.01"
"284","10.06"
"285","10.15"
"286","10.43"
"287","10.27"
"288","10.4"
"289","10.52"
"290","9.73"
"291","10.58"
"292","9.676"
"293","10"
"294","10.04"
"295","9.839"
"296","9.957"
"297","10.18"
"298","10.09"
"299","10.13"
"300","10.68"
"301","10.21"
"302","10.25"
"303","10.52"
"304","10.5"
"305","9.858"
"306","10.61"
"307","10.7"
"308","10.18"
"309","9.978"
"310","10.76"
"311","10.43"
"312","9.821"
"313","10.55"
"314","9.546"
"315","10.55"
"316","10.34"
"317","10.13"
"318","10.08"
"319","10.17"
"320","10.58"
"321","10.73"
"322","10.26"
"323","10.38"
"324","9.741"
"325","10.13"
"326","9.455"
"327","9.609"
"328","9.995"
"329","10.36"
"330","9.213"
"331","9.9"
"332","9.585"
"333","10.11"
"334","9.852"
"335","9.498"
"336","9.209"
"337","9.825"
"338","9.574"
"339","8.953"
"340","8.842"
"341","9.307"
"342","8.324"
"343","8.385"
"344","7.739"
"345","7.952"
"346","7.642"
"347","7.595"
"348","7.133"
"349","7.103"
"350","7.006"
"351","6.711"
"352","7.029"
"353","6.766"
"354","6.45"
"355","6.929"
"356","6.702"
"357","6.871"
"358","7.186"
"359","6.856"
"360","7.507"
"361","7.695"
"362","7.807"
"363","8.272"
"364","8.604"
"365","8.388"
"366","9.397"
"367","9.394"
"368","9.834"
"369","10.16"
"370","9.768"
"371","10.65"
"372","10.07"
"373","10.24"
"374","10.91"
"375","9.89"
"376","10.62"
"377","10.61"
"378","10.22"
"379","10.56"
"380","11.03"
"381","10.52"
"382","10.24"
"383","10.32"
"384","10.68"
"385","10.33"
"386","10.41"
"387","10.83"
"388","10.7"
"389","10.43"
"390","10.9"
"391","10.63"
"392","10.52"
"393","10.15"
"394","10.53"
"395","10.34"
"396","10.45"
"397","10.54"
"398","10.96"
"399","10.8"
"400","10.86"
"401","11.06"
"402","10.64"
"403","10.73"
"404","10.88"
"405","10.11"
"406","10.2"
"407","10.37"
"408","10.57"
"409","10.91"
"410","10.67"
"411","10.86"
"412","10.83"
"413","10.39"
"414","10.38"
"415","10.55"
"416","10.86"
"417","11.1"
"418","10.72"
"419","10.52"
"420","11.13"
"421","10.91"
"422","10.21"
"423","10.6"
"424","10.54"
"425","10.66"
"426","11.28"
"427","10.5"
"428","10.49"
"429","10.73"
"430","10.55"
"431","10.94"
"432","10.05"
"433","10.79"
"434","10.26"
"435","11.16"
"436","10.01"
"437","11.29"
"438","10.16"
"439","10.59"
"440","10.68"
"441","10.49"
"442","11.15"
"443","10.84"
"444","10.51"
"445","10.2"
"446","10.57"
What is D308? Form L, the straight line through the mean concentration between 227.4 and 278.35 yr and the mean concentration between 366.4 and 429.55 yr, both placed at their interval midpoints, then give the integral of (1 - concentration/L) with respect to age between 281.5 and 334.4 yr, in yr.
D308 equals 0.5 yr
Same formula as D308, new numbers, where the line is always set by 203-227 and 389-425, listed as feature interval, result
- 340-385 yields 7.3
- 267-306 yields -0.8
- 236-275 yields -1.4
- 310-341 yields 0.8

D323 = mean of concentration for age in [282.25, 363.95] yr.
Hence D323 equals 9.32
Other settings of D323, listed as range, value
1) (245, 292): 10.2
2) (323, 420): 9.58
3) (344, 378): 8.37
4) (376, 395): 10.5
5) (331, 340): 9.55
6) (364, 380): 10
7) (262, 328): 10.2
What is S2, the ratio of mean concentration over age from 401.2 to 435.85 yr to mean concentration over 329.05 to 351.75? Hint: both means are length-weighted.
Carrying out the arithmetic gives 1.23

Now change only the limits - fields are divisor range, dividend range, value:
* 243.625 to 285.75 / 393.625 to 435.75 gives 1.05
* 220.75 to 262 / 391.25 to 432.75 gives 1.07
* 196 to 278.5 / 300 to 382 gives 0.94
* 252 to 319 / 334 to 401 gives 0.90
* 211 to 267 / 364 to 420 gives 1.05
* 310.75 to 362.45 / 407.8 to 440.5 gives 1.21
